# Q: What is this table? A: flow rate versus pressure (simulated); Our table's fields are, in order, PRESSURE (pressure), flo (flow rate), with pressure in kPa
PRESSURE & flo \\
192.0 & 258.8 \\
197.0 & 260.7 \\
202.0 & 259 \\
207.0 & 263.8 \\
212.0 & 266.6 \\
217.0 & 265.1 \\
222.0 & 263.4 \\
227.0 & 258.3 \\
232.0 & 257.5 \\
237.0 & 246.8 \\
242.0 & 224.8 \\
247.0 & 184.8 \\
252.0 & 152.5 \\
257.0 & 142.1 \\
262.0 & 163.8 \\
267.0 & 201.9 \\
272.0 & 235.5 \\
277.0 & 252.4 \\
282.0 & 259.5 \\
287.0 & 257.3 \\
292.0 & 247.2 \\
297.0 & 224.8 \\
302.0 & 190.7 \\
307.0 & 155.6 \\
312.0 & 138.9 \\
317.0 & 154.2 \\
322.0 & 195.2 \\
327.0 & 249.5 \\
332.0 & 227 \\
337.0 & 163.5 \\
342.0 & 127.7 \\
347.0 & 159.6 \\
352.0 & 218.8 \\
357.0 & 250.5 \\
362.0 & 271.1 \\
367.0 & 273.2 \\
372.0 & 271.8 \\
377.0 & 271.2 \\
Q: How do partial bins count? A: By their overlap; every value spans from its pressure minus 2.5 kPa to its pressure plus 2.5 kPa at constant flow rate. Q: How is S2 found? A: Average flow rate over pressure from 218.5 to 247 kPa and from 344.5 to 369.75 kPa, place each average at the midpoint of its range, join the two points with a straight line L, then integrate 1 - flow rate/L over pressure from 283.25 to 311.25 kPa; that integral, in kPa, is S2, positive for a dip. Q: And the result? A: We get 3.2 kPa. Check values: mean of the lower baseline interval 245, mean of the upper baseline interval 235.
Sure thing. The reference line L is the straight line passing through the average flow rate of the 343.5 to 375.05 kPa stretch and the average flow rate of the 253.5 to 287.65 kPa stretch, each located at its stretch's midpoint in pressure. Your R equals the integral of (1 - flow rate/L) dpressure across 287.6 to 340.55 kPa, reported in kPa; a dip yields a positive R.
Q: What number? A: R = 6.8 kPa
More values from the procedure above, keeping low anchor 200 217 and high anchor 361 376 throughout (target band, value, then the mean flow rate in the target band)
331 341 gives 3.33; 180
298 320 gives 8.49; 165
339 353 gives 5.57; 163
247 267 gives 7.76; 163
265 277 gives 1.82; 226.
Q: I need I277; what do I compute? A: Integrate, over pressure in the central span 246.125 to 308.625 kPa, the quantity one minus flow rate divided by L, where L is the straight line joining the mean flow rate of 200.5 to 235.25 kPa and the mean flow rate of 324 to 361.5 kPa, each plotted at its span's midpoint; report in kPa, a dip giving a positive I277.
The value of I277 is 7.10 kPa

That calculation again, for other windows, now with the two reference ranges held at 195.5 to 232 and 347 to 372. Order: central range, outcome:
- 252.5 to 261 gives 3.60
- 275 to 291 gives -0.08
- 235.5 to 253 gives 3.71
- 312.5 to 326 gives 3.91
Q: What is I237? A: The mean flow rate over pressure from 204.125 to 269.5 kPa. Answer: 223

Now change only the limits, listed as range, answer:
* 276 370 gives 211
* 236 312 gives 206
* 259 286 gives 223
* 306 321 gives 154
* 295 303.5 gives 209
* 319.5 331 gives 223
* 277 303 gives 240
